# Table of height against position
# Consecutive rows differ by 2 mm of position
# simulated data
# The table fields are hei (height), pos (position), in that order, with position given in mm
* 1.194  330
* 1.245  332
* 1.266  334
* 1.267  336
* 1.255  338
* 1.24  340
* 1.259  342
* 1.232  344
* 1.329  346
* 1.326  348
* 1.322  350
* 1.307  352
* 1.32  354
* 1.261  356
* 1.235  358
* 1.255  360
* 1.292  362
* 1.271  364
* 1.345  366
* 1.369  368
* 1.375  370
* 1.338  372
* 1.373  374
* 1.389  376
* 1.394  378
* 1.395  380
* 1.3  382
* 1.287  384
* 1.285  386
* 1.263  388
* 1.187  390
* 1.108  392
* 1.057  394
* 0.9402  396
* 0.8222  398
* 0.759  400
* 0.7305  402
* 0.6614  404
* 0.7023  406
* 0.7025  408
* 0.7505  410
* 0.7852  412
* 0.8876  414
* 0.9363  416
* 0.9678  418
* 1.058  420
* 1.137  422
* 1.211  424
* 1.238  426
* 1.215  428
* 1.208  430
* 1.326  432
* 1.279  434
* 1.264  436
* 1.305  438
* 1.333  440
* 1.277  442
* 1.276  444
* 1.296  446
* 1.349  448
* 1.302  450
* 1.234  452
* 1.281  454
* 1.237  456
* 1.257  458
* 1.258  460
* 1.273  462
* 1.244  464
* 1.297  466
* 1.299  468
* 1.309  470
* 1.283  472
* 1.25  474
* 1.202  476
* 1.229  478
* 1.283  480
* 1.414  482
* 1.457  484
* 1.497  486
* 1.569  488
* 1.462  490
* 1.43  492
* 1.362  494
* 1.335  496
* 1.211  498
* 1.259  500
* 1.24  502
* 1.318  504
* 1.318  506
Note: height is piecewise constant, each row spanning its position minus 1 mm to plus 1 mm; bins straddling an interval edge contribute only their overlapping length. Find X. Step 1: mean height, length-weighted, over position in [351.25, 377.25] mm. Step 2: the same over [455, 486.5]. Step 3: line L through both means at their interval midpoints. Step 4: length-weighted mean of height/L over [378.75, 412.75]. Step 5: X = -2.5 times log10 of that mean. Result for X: 0.31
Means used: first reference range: 1.32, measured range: 0.989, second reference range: 1.3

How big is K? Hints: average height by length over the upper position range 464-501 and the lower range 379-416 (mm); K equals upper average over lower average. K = 1.37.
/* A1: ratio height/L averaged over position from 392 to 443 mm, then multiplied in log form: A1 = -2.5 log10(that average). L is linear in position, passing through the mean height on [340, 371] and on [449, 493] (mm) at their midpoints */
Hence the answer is 0.27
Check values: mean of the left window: 1.3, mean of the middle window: 1.02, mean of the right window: 1.32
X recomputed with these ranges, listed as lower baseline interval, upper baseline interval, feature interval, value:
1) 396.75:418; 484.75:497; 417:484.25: -0.135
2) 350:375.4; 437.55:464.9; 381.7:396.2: 0.103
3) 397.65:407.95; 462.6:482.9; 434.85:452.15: -0.231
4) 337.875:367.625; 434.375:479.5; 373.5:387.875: -0.047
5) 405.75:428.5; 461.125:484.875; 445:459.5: -0.094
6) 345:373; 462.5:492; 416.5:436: 0.130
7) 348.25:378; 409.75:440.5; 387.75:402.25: 0.237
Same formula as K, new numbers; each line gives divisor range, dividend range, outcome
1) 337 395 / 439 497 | 1.02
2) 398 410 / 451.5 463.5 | 1.74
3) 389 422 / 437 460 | 1.45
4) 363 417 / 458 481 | 1.16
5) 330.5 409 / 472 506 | 1.13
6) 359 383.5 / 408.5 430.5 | 0.76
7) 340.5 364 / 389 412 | 0.66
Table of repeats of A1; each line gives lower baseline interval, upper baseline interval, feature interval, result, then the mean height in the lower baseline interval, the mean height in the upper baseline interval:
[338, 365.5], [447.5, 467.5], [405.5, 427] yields 0.321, 1.28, 1.27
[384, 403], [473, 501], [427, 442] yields -0.091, 1.03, 1.35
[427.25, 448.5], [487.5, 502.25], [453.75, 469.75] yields 0.038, 1.28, 1.36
